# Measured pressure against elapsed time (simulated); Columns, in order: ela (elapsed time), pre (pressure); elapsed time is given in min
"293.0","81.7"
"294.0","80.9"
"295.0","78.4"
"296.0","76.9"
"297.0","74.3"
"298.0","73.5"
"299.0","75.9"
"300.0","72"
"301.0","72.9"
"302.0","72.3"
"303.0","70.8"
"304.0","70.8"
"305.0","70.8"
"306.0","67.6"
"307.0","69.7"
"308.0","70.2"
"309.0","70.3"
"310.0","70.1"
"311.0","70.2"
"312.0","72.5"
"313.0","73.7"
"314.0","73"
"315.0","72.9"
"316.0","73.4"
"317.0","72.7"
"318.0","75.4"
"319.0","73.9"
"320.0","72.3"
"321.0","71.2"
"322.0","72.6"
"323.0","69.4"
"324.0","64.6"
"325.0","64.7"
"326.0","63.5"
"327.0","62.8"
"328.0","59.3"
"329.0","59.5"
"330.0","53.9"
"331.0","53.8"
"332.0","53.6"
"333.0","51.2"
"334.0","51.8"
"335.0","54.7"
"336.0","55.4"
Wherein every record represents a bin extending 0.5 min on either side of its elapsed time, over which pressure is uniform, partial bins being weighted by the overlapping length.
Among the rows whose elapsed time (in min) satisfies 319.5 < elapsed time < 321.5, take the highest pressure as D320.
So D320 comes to 72.3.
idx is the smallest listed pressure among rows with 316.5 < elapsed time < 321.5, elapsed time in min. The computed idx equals 71.2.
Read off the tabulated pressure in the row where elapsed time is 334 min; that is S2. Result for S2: 51.8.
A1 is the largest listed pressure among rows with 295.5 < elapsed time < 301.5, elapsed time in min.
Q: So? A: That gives 76.9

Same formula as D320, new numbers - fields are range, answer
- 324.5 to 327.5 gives 64.7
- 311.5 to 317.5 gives 73.7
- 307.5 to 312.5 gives 72.5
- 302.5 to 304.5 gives 70.8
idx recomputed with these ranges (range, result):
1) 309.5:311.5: 70.1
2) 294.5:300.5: 72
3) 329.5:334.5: 51.2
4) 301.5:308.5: 67.6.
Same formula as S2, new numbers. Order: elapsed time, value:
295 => 78.4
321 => 71.2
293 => 81.7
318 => 75.4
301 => 72.9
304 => 70.8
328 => 59.3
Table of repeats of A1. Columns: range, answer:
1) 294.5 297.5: 78.4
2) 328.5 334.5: 59.5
